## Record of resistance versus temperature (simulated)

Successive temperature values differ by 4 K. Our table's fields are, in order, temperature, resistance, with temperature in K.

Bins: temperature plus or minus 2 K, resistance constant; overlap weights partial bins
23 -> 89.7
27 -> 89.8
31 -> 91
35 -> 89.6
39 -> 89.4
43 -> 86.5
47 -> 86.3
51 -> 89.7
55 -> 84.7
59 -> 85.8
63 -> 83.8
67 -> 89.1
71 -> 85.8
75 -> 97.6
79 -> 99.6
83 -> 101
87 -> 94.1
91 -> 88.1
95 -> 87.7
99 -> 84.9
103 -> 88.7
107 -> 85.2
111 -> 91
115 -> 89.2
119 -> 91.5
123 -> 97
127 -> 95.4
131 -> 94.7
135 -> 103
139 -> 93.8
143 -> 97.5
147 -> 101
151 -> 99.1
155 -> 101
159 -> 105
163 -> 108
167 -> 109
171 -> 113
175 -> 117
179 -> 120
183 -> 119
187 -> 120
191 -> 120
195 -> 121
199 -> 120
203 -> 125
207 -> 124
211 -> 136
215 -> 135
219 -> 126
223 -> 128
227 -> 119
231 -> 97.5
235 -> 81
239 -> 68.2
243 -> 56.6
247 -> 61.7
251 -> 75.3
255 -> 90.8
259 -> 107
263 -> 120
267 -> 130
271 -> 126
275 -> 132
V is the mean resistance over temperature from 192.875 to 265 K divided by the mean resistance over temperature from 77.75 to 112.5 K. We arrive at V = 1.16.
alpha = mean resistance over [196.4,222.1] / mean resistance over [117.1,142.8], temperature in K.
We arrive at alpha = 1.3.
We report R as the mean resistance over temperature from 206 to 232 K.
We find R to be 125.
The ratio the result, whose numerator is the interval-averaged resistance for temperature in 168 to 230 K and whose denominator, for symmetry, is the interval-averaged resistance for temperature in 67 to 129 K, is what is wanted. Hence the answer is 1.33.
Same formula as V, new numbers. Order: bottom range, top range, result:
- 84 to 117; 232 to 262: 0.89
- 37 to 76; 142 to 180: 1.22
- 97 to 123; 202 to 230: 1.42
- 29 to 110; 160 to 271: 1.22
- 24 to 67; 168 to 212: 1.38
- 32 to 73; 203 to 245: 1.24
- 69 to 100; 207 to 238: 1.26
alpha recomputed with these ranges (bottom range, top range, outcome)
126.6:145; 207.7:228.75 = 1.33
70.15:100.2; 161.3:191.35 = 1.25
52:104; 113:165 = 1.09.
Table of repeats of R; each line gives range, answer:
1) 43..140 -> 91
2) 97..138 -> 92.1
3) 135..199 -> 110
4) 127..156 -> 98.3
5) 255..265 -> 109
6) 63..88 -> 93.7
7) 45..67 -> 86.3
